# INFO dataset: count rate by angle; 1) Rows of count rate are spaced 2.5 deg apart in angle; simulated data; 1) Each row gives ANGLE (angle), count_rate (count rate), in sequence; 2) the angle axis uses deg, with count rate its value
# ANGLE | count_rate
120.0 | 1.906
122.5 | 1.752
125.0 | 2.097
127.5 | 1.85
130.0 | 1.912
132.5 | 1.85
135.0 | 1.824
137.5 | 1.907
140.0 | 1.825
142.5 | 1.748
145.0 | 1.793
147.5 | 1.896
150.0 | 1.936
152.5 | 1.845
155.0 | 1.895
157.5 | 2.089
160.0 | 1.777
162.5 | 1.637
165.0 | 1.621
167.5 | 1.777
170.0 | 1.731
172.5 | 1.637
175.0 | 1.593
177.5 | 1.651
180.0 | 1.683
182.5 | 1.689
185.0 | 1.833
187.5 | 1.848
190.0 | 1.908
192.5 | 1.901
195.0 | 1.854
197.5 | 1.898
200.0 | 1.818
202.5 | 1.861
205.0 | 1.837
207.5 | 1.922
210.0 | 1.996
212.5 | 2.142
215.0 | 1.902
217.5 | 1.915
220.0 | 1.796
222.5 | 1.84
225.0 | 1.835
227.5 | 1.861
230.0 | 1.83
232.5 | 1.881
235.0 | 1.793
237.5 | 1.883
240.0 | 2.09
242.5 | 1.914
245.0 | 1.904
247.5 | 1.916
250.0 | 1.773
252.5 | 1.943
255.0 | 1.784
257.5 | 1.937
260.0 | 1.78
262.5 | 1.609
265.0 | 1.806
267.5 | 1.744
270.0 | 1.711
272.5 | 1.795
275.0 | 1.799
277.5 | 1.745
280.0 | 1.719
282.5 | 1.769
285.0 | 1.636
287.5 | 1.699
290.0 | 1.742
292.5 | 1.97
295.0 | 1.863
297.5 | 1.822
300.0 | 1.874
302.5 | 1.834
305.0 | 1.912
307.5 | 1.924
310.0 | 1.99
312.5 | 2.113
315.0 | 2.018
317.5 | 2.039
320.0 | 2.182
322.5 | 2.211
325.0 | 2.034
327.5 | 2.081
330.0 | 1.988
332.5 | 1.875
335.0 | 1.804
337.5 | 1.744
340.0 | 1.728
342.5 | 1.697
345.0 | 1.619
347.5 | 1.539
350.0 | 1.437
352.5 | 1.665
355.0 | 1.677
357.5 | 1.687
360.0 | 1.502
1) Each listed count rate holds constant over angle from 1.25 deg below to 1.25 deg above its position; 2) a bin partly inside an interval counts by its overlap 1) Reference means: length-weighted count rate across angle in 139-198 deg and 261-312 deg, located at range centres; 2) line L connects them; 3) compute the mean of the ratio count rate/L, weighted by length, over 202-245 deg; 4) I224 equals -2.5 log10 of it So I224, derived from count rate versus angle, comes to -0.06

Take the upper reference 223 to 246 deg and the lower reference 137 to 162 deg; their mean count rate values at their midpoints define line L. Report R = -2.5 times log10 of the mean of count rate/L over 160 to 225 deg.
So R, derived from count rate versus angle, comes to 0.037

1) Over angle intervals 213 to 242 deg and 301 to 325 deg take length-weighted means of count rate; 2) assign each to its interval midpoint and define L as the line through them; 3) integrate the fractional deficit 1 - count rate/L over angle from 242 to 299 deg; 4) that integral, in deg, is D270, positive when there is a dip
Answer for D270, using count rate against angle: 4.5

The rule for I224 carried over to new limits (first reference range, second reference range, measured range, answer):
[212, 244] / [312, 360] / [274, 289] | 0.083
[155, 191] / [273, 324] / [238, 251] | -0.051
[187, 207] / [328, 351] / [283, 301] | -0.014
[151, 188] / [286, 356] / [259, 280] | 0.047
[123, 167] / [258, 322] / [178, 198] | 0.019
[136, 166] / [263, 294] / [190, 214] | -0.065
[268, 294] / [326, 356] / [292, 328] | -0.139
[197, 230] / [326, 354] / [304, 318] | -0.127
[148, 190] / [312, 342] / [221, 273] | 0.018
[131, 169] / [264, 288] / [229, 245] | -0.077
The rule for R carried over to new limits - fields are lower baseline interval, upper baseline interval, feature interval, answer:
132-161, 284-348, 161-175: 0.119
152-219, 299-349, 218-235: 0.005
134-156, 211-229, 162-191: 0.093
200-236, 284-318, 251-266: 0.045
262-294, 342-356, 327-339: -0.154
